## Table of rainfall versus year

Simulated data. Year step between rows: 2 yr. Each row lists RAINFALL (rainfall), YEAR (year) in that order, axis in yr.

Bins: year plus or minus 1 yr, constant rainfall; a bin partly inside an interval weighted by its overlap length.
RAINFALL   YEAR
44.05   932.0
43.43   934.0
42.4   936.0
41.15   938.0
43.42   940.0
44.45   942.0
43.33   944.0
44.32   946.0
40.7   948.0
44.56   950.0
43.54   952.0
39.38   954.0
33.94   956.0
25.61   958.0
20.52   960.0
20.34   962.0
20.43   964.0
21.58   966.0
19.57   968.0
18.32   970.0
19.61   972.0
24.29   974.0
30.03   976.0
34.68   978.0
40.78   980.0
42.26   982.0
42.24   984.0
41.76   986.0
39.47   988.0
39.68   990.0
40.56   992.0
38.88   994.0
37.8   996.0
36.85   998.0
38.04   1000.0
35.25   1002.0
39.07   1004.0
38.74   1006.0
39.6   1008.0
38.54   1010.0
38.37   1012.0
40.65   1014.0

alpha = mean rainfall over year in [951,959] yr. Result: 35.6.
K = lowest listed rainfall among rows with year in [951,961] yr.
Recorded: 20.52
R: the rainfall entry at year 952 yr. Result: 43.54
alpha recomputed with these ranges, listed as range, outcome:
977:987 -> 40.3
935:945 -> 43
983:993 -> 40.7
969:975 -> 20.7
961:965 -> 20.4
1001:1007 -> 37.7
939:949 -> 43.2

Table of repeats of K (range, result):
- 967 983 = 18.32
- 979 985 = 40.78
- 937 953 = 40.7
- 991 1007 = 35.25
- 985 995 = 38.88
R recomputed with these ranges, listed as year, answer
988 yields 39.47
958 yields 25.61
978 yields 34.68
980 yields 40.78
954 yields 39.38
